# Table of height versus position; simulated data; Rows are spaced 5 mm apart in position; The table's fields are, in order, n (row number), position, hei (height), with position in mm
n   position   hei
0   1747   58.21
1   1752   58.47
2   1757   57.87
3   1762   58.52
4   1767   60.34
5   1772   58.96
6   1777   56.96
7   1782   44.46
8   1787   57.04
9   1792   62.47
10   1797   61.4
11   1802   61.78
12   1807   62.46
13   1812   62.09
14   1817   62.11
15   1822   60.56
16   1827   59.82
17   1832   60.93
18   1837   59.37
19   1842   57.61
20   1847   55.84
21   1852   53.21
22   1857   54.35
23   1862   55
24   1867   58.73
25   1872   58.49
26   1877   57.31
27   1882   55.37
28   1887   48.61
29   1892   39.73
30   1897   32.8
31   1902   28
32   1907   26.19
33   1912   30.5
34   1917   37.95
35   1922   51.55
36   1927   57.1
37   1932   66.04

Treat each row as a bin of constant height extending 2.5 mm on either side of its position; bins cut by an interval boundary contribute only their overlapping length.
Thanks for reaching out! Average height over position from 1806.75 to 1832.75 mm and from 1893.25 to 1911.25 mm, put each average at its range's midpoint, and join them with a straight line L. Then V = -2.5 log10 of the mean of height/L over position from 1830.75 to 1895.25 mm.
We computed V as -0.229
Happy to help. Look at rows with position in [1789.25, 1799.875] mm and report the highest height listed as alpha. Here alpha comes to 62.47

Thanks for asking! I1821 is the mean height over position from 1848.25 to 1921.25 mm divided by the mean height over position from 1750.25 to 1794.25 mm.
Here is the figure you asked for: 0.8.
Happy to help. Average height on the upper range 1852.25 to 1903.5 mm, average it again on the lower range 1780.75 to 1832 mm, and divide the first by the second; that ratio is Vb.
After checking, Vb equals 0.83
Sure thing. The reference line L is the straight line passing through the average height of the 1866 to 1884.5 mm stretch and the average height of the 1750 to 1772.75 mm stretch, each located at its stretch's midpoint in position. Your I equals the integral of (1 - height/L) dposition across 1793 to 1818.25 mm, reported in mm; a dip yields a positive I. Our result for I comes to -1.62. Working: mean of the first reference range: 58.8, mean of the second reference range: 57.4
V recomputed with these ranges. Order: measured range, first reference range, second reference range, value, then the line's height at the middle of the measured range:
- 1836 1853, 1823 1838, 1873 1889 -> 0.038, 58.6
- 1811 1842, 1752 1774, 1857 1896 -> -0.096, 55.4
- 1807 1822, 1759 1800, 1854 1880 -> -0.085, 57.2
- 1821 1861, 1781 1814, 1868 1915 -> -0.119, 51.5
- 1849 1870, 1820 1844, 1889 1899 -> -0.123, 49.6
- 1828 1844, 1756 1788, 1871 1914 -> -0.223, 48.4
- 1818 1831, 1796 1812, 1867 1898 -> -0.029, 58.9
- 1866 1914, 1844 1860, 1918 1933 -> 0.261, 55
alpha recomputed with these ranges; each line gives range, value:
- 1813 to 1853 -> 62.11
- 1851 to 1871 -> 58.73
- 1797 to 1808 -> 62.46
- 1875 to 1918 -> 57.31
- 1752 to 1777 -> 60.34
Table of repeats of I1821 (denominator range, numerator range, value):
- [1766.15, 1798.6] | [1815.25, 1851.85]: 1.03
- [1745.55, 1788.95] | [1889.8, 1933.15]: 0.71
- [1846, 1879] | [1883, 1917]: 0.63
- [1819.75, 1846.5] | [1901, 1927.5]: 0.64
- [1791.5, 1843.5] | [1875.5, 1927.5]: 0.68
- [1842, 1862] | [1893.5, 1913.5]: 0.54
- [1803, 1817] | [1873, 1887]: 0.89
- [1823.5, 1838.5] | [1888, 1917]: 0.55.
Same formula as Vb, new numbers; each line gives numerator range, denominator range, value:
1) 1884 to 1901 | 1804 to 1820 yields 0.64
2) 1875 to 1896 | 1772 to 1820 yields 0.83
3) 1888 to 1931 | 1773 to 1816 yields 0.67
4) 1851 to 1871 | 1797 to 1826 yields 0.90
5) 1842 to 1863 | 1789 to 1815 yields 0.89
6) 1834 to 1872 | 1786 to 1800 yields 0.93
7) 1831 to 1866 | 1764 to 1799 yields 0.99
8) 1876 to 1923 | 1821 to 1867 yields 0.70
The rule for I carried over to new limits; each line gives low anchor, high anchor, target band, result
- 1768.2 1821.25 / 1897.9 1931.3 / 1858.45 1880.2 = -4.7 mm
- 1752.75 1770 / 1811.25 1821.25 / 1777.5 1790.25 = 1.6 mm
